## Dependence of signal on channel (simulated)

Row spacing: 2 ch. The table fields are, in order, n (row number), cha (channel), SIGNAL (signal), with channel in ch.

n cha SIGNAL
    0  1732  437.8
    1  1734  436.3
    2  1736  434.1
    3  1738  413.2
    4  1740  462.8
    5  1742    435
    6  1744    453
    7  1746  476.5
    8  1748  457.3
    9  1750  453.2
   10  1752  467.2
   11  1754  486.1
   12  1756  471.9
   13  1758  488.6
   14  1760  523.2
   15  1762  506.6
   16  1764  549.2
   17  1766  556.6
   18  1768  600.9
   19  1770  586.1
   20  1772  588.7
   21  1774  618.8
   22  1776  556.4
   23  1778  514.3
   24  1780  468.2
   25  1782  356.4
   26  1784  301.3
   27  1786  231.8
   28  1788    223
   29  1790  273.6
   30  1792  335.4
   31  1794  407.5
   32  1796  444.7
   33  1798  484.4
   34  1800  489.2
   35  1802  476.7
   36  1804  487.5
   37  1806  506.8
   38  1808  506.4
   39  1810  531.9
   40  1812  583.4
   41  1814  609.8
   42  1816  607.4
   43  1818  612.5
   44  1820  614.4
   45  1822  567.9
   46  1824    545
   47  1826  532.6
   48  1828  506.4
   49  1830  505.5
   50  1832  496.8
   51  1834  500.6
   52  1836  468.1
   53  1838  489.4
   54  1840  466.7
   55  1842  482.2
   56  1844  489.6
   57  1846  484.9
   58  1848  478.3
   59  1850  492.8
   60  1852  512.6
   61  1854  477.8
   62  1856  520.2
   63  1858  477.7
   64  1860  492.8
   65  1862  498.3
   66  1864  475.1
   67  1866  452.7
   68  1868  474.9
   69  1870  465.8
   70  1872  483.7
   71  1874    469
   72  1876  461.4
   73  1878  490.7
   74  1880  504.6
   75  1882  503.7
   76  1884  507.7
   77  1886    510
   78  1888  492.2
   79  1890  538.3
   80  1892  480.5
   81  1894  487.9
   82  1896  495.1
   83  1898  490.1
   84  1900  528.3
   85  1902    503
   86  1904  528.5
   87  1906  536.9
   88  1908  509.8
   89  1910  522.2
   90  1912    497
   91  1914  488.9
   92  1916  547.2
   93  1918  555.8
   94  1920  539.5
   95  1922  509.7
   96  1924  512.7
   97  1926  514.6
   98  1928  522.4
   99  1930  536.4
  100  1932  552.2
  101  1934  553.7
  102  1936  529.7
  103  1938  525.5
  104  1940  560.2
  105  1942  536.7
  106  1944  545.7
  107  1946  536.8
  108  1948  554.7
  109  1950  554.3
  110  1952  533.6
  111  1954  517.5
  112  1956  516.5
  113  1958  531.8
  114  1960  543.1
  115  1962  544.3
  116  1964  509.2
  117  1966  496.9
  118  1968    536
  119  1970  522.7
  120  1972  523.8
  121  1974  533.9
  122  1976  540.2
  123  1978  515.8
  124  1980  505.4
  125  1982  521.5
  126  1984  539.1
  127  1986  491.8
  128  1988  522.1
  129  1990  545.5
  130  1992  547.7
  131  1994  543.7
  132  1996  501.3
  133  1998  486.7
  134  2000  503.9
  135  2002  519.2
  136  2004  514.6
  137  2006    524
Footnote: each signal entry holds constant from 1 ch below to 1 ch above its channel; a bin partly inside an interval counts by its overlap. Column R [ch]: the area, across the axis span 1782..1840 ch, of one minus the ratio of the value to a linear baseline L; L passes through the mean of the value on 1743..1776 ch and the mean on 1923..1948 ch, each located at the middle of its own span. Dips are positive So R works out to 5.5 ch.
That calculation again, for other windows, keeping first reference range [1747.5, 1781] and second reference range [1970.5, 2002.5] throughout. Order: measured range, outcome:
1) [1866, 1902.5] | 2.1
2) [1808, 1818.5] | -1.1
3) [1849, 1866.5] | 1.1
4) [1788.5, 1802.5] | 3.1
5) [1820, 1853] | 1.2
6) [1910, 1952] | -0.9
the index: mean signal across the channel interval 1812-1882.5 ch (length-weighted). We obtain 507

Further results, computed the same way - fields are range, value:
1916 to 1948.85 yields 537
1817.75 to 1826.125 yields 575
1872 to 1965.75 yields 520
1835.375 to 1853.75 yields 485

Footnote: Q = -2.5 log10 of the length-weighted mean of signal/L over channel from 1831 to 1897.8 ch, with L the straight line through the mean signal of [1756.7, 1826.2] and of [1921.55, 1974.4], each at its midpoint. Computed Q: 0.05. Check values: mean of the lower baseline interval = 493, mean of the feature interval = 489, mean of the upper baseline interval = 532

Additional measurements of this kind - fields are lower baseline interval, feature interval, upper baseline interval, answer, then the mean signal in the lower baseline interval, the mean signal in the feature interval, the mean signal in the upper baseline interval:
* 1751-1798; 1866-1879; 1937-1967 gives 0.06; 460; 473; 534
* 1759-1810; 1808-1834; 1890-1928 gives -0.16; 465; 555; 515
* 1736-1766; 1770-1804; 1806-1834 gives 0.19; 476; 430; 552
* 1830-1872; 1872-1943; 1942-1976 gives -0.01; 485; 515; 532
